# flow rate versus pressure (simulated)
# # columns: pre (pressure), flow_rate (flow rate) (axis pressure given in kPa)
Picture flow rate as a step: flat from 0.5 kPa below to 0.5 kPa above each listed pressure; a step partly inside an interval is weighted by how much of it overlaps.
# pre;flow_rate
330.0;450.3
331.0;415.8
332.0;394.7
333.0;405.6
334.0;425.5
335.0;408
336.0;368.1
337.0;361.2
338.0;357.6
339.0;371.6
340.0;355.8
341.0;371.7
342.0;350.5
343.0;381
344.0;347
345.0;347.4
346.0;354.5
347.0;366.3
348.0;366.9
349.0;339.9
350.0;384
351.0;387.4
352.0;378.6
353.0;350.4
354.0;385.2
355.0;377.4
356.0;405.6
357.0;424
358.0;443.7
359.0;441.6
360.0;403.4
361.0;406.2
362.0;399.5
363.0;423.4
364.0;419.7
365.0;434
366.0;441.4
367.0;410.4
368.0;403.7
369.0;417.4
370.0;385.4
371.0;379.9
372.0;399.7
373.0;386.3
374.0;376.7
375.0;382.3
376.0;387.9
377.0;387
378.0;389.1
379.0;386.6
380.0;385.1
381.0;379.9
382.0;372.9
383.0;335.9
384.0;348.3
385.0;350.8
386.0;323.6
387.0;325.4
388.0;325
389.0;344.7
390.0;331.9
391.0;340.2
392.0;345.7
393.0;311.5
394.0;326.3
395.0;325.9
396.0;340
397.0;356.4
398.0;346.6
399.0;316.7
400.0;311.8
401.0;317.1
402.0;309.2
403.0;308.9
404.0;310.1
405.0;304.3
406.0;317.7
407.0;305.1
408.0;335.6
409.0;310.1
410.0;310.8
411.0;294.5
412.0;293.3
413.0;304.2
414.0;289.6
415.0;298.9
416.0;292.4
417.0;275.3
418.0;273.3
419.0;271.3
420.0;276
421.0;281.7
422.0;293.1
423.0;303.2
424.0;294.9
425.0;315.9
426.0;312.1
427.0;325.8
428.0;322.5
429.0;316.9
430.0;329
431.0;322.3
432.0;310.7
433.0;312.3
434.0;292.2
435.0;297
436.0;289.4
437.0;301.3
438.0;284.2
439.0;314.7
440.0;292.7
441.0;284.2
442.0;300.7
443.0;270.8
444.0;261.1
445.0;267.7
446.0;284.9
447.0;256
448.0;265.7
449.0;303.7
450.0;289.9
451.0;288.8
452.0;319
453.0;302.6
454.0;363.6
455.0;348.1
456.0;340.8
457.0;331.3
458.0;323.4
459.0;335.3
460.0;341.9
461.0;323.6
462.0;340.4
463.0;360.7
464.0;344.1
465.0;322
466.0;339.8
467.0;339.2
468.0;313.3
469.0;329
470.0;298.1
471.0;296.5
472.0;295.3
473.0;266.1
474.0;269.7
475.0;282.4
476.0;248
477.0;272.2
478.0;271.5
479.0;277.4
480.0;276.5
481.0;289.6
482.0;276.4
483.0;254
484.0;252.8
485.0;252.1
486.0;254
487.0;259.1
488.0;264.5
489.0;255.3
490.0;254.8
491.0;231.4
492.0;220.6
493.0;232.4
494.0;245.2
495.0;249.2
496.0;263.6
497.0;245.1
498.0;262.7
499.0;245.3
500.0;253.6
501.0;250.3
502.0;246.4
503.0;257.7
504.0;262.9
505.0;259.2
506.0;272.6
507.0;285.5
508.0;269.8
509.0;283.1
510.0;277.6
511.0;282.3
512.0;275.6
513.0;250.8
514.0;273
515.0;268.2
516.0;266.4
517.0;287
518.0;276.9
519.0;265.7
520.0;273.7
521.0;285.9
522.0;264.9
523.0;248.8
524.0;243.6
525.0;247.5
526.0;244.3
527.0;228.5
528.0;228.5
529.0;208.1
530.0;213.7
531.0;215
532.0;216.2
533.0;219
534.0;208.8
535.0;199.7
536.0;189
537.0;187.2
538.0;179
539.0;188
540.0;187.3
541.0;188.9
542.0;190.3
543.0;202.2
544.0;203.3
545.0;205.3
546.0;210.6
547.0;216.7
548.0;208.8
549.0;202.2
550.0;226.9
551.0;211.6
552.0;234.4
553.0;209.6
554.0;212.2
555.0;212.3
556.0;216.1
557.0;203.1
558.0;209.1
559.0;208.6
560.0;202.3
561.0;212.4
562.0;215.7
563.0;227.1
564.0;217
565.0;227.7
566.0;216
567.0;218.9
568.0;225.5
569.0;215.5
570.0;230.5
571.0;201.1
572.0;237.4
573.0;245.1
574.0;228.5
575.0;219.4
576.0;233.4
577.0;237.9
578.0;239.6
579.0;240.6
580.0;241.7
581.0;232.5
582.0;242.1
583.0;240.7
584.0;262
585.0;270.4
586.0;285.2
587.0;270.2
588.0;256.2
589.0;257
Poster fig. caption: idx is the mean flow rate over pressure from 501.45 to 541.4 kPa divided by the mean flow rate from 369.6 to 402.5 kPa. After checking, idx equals 0.69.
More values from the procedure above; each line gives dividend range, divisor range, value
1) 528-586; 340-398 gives 0.58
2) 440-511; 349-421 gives 0.80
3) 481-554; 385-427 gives 0.77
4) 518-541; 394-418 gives 0.72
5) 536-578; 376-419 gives 0.65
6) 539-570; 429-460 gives 0.70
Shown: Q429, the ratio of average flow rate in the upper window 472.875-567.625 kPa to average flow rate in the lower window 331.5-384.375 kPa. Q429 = 0.62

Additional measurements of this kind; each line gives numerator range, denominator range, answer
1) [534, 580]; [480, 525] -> 0.82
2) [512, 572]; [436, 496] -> 0.77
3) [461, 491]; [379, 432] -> 0.90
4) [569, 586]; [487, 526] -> 0.92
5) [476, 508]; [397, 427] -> 0.85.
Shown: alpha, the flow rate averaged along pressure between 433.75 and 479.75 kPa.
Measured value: 303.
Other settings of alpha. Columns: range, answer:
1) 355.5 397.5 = 379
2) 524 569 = 212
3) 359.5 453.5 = 329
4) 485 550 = 240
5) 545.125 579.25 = 220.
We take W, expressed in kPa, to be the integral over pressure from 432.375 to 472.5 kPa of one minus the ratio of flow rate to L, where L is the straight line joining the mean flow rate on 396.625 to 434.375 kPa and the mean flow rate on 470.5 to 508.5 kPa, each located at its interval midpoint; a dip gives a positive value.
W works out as -3.63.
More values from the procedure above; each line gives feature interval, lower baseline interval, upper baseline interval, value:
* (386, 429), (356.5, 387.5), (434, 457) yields 4.2 kPa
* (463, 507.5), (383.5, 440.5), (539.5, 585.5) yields -0.8 kPa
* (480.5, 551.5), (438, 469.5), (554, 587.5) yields 7.3 kPa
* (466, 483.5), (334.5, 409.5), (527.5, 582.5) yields -0.4 kPa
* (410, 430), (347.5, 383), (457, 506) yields 2.5 kPa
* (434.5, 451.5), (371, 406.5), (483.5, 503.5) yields 0.6 kPa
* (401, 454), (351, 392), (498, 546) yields 5.1 kPa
